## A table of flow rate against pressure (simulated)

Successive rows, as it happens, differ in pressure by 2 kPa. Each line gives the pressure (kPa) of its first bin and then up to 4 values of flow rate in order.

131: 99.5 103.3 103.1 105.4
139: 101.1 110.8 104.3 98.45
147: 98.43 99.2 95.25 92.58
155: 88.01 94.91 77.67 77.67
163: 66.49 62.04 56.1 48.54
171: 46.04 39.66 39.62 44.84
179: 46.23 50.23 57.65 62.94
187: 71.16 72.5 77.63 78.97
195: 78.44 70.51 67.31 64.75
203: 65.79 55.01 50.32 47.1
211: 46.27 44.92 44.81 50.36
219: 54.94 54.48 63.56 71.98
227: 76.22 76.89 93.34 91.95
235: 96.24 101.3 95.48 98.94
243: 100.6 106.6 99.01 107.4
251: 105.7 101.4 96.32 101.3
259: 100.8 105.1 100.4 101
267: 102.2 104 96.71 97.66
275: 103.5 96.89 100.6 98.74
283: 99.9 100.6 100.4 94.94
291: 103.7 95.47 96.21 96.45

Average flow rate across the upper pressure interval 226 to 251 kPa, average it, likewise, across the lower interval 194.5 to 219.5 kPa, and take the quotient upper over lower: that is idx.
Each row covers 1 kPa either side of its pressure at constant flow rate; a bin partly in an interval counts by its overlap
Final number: 1.7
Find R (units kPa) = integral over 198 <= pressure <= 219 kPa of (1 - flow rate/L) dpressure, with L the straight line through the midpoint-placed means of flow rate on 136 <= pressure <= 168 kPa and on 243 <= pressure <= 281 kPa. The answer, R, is 9.2 kPa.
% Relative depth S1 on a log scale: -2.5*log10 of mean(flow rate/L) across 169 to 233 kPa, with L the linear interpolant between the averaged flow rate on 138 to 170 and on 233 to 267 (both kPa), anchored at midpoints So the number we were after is 0.47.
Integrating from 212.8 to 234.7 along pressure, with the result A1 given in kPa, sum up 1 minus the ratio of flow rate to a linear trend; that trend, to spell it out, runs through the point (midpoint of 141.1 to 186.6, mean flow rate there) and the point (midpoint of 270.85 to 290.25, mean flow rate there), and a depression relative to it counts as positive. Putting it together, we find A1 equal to 4.7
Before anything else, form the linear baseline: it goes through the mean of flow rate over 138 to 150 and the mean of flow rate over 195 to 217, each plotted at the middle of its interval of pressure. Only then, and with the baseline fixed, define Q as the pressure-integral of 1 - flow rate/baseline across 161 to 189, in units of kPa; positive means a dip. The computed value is 8.5 kPa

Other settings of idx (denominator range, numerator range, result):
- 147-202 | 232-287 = 1.47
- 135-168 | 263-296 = 1.11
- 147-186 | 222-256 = 1.40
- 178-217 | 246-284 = 1.67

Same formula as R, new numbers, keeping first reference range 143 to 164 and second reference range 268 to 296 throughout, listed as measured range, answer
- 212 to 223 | 5.0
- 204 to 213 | 4.3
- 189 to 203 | 3.1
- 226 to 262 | -0.4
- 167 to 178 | 5.6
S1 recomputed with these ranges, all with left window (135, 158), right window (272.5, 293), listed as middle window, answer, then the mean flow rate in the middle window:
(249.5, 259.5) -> -0.021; 101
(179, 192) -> 0.478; 63.9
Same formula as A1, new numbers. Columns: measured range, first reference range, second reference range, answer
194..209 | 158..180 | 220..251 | 1.7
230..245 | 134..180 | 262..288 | -0.7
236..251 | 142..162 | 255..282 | -0.4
